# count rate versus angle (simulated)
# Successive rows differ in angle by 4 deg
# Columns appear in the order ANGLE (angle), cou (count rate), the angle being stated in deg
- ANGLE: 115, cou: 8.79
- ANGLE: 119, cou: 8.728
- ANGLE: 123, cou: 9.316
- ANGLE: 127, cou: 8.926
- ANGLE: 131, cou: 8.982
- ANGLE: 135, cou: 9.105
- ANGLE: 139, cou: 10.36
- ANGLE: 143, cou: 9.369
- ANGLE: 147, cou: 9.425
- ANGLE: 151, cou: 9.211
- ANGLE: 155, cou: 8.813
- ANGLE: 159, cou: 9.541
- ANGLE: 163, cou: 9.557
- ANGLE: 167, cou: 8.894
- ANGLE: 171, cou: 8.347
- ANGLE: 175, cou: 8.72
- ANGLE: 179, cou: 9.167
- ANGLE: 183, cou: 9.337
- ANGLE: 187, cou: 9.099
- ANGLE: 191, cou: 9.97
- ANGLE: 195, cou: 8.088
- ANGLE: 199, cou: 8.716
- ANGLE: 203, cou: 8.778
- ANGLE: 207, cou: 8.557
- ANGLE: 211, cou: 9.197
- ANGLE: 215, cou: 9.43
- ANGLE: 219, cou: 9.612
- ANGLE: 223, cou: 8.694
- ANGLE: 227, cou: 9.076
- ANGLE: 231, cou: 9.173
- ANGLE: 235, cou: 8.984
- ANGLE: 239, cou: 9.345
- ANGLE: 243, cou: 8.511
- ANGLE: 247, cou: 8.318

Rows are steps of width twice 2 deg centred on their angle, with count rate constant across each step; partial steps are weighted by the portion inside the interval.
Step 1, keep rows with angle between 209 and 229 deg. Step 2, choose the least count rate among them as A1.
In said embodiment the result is 8.694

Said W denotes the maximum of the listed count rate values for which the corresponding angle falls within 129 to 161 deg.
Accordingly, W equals 10.36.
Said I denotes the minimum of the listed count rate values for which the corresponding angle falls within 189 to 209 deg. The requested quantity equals 8.088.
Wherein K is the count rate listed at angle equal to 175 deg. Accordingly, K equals 8.72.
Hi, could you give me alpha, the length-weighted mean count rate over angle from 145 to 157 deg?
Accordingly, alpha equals 9.15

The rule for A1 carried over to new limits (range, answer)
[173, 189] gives 8.72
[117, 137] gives 8.728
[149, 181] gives 8.347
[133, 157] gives 8.813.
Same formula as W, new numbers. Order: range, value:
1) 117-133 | 9.316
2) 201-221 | 9.612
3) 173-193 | 9.97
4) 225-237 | 9.173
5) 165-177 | 8.894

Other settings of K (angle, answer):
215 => 9.43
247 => 8.318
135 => 9.105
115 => 8.79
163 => 9.557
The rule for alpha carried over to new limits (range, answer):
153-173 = 9.03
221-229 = 8.89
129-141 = 9.48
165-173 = 8.62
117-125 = 9.02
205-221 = 9.2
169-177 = 8.53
